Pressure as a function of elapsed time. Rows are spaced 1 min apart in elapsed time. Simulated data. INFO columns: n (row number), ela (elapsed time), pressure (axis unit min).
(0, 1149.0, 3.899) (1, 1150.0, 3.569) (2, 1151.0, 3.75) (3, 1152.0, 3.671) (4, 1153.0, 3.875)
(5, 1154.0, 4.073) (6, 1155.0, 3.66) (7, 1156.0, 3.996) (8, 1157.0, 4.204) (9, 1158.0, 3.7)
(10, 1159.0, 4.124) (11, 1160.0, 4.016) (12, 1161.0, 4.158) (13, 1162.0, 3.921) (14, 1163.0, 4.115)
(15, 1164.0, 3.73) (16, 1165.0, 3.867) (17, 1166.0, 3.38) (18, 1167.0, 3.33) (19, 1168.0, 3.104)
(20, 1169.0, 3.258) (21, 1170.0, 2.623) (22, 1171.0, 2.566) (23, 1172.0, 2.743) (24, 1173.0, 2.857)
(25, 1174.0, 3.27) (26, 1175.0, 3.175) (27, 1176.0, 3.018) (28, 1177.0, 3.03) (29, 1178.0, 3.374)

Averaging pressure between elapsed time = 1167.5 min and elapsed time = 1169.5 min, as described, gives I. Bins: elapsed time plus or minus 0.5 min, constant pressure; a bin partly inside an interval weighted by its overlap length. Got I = 3.18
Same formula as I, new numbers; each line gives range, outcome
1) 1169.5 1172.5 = 2.64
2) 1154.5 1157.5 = 3.95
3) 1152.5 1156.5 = 3.9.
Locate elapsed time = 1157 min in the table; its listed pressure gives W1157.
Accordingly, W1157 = 4.204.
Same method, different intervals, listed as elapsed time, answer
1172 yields 2.743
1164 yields 3.73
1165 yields 3.867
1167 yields 3.33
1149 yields 3.899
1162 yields 3.921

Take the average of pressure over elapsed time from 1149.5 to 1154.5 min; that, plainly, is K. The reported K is 3.79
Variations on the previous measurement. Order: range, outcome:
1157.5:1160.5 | 3.95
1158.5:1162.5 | 4.05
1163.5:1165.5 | 3.8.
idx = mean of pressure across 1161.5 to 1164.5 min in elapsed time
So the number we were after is 3.92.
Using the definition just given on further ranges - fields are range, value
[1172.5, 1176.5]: 3.08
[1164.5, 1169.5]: 3.39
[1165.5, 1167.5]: 3.35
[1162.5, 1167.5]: 3.68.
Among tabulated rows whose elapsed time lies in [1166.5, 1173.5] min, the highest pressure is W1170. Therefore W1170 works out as 3.33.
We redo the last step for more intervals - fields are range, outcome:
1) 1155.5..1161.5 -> 4.204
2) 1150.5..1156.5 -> 4.073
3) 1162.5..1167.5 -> 4.115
